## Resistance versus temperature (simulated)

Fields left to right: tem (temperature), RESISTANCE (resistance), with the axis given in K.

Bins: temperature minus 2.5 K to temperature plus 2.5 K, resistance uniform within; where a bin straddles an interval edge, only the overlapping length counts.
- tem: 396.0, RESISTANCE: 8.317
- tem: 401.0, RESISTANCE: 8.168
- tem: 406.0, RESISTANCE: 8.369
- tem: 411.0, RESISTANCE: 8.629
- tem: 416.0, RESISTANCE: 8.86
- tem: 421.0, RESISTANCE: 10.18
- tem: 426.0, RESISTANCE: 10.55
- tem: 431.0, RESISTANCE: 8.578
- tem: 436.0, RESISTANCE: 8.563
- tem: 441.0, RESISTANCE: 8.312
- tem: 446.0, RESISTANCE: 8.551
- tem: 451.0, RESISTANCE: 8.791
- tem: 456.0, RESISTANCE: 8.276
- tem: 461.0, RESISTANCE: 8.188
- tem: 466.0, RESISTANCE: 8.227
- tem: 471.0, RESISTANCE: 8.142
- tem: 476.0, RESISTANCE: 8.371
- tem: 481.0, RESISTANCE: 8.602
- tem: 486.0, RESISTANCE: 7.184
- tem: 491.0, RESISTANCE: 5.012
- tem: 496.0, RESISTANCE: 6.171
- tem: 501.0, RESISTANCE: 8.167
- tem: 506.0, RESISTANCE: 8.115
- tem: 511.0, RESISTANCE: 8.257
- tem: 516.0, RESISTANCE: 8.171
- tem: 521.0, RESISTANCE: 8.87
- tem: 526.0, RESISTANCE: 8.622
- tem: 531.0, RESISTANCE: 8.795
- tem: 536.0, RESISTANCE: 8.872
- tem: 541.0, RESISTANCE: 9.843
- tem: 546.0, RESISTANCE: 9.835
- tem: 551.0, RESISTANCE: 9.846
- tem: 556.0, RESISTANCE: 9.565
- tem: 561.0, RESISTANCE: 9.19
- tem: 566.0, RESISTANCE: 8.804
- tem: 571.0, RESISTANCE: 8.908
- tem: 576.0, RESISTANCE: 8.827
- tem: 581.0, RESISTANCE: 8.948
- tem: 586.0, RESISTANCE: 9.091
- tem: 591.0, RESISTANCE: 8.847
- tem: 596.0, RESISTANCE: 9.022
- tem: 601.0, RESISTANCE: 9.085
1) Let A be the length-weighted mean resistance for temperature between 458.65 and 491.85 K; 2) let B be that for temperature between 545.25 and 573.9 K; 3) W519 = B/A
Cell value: 1.2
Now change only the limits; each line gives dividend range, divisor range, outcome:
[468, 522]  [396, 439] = 0.86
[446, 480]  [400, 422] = 0.95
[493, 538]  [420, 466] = 0.93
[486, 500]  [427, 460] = 0.72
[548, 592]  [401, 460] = 1.03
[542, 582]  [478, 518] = 1.24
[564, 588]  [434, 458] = 1.05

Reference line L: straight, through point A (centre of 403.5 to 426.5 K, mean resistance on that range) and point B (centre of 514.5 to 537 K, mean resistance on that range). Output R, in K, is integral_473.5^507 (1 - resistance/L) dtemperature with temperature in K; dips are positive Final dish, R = 5.7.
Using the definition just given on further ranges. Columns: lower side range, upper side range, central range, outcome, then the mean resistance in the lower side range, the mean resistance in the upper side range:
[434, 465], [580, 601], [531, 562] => -2.3 K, 8.43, 8.99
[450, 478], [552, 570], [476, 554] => 4.5 K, 8.31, 9.22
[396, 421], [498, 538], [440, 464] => 0.4 K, 8.65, 8.45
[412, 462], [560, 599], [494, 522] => 3.1 K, 8.9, 8.95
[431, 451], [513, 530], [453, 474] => 0.8 K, 8.53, 8.57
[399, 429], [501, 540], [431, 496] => 6.6 K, 9.13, 8.56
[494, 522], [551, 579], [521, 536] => -0.7 K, 7.94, 9.13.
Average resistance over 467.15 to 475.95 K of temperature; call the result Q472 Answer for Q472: 8.22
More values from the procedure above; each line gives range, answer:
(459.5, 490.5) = 7.92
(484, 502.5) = 6.54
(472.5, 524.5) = 7.72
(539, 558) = 9.78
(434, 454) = 8.55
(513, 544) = 8.87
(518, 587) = 9.14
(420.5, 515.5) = 8.18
